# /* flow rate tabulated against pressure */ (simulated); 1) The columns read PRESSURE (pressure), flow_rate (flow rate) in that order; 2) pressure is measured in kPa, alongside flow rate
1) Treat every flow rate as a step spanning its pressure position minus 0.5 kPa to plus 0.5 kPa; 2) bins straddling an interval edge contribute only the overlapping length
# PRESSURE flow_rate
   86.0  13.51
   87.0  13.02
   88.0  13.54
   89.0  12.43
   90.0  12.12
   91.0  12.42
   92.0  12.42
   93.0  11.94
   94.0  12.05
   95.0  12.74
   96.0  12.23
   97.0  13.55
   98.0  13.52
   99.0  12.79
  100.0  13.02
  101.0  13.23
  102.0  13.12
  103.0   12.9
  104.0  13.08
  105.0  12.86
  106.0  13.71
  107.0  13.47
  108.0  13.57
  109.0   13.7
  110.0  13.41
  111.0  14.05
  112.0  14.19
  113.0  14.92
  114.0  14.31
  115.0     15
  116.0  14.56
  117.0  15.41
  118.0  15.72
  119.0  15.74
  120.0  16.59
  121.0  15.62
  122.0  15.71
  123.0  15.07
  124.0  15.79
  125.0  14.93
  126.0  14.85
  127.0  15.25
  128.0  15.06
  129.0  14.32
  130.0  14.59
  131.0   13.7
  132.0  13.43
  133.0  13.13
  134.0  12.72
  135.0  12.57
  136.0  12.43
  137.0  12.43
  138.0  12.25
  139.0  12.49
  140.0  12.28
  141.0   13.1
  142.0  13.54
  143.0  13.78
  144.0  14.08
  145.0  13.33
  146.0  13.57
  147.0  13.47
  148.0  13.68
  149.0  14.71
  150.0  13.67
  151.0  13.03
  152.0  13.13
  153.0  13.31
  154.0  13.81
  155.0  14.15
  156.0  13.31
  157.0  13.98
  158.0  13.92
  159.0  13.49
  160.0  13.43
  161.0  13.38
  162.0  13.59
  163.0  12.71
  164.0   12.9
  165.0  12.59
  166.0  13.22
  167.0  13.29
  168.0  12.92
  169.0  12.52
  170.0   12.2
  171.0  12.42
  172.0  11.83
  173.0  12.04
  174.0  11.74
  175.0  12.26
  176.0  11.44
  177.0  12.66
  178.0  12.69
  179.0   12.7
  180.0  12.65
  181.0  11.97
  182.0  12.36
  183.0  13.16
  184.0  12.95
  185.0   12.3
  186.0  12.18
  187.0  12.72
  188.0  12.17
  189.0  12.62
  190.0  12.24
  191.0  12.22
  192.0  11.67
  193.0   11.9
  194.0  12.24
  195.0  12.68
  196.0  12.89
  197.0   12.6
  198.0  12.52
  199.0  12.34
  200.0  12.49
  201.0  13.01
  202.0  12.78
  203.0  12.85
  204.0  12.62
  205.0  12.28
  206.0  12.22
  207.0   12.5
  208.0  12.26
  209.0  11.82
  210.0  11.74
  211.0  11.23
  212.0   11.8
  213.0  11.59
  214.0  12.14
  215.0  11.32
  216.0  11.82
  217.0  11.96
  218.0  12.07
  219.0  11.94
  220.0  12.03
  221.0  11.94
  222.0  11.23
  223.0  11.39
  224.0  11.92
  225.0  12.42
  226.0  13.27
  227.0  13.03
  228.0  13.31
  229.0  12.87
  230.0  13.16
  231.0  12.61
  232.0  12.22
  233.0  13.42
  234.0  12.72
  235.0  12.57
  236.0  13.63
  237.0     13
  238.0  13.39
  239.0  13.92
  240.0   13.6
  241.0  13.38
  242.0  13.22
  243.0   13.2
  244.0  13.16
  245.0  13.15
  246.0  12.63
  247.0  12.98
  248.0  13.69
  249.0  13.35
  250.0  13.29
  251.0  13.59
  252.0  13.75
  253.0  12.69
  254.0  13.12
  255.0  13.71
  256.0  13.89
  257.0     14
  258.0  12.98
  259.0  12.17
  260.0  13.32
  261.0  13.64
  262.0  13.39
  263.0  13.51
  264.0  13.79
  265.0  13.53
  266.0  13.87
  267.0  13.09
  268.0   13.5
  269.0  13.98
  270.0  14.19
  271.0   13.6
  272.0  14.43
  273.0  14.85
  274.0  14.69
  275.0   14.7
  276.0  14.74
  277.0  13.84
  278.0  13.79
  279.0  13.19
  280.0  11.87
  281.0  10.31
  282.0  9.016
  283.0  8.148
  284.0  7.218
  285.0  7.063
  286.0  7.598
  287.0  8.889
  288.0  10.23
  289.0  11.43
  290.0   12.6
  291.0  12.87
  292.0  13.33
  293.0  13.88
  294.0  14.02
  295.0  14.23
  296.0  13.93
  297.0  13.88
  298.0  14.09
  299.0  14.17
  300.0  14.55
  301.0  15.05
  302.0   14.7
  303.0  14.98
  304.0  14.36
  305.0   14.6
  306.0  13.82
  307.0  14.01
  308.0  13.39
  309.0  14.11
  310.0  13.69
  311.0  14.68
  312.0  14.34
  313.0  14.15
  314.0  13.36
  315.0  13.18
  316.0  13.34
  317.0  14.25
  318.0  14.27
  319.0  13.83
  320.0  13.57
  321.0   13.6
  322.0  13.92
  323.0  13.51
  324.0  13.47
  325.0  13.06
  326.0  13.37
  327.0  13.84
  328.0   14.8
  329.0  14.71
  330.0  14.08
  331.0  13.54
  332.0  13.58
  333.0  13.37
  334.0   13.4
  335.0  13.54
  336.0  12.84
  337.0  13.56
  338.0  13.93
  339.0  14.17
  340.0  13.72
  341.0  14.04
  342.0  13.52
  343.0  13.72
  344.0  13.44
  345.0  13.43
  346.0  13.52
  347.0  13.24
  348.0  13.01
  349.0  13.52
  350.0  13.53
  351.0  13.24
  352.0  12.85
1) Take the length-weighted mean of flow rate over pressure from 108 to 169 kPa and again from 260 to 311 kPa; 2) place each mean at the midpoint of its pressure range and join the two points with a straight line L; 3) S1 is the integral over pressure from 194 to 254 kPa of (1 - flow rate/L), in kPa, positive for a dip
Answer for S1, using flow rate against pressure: 3.3 kPa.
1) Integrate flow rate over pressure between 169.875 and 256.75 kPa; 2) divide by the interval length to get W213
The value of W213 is 12.6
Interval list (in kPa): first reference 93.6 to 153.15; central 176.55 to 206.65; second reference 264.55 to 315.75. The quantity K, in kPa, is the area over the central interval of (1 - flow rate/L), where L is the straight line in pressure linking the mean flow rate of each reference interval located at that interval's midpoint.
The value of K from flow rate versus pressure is 2.3 kPa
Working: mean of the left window 13.8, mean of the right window 13.1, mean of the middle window 12.5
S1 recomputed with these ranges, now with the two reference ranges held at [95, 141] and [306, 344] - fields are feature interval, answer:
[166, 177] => 1.2 kPa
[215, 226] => 1.5 kPa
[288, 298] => 0.4 kPa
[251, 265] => 0.4 kPa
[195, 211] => 1.6 kPa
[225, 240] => 0.8 kPa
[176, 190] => 1.4 kPa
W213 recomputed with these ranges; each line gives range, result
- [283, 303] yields 12.3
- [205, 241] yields 12.4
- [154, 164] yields 13.5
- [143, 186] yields 13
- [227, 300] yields 12.9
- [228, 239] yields 13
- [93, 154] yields 13.8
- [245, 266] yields 13.4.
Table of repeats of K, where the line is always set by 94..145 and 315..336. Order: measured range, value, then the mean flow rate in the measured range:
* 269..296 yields 3.1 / 12.2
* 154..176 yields 1.4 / 12.9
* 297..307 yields -0.5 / 14.4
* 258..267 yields 0.3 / 13.4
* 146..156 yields 0.1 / 13.6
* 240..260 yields 0.7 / 13.3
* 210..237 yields 2.9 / 12.3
